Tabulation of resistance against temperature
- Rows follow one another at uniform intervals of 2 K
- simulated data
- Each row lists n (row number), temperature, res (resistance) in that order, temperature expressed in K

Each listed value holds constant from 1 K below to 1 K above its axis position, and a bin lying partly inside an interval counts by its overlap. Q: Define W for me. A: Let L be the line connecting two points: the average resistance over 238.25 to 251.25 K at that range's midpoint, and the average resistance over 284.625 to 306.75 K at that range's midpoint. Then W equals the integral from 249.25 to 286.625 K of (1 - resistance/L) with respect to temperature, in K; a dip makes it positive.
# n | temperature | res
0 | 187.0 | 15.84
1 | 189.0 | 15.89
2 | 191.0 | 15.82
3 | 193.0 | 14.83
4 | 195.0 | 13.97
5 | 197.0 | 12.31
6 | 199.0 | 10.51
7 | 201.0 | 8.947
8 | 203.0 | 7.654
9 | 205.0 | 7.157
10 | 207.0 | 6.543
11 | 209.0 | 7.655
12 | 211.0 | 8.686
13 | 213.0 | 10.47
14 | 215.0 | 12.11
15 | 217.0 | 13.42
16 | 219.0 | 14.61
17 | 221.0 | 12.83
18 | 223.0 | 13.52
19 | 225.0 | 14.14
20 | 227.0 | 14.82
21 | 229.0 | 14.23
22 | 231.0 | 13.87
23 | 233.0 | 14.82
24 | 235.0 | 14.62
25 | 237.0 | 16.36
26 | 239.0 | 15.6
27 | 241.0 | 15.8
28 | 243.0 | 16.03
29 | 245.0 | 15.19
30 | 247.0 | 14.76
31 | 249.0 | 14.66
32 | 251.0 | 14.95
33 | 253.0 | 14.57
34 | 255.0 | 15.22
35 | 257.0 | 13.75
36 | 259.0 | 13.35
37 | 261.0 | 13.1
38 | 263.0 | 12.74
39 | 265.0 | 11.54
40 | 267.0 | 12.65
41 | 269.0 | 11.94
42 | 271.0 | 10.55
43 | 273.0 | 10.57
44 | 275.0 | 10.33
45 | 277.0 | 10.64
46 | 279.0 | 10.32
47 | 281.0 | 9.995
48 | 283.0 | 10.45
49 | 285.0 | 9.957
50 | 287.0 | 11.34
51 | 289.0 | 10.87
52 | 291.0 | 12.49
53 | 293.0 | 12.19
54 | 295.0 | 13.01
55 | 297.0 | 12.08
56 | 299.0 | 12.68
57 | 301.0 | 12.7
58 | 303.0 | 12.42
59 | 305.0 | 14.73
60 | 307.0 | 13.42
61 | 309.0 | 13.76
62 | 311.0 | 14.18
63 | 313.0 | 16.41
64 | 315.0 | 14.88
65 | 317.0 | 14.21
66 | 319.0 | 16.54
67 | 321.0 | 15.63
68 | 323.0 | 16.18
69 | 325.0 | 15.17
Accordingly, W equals 5.1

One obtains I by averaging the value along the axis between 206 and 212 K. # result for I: 7.63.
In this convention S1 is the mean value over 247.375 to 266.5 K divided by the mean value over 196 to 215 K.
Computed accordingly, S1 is 1.5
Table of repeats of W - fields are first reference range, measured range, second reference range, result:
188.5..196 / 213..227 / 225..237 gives 1.3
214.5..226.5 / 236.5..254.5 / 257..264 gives -2.7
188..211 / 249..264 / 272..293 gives -4.4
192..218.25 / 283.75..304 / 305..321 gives 3.0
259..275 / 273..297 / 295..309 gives 2.7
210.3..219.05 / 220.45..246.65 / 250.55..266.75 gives -4.8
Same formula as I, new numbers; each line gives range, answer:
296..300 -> 12.4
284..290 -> 10.7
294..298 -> 12.5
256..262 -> 13.4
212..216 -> 11.3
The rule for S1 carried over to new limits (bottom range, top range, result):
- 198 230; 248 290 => 1.09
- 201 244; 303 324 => 1.19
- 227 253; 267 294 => 0.73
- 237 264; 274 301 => 0.77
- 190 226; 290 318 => 1.19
